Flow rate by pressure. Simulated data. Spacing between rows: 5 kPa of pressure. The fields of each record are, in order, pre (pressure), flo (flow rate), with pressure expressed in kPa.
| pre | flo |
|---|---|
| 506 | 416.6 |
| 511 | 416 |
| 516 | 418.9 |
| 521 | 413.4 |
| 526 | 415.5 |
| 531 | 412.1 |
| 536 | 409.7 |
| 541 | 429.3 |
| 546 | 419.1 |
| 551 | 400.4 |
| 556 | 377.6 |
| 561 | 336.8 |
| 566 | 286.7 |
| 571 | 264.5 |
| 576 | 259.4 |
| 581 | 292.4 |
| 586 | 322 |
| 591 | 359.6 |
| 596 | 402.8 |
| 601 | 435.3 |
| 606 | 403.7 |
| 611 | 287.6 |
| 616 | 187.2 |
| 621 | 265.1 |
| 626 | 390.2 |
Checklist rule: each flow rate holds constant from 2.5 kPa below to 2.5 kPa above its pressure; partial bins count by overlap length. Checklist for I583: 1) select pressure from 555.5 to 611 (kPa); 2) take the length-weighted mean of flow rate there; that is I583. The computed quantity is 336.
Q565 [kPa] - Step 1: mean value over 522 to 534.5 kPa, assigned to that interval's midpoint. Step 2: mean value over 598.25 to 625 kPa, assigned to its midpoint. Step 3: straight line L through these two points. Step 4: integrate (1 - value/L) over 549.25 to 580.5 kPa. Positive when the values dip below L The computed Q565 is 4.74 kPa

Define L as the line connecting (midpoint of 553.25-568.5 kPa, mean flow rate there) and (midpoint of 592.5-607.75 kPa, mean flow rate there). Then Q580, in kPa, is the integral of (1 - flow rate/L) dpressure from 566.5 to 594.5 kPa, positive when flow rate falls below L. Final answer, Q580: 5.4 kPa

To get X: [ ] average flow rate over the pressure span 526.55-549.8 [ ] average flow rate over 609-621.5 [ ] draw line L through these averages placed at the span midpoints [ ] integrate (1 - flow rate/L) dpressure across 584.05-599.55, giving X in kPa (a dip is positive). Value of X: -3.92 kPa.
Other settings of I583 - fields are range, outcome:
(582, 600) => 362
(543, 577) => 340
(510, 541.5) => 416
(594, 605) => 418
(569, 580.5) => 267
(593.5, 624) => 331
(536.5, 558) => 408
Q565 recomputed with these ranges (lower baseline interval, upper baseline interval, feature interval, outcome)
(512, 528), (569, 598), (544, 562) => -1.1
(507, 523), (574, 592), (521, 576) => -1.2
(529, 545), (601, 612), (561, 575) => 4.0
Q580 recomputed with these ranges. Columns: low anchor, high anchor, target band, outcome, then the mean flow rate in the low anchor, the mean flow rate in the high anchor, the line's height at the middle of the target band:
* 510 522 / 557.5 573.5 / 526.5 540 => -1.35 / 416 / 301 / 376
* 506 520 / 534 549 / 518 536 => 0.20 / 417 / 419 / 418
